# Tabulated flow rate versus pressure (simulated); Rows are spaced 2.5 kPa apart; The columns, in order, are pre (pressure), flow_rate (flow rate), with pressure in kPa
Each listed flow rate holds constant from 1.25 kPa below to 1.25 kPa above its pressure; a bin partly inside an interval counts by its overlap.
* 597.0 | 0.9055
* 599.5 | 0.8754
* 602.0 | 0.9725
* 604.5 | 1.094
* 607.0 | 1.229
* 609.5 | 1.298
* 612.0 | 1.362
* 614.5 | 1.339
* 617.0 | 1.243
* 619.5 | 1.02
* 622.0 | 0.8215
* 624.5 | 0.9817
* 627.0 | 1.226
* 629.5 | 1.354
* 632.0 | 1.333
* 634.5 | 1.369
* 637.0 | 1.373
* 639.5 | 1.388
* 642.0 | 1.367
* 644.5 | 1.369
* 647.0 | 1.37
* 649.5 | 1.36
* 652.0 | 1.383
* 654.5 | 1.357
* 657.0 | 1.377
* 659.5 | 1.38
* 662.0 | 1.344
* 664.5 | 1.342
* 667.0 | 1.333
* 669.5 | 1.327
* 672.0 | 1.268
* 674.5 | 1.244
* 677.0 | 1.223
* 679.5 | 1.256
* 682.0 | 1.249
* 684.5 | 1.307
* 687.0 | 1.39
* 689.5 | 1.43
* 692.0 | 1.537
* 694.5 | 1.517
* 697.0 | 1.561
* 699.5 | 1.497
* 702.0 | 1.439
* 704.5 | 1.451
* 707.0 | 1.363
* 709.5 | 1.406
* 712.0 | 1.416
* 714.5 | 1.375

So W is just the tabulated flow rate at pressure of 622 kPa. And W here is 0.8215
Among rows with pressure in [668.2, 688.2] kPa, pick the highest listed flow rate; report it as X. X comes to 1.39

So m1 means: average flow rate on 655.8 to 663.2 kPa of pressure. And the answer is 1.37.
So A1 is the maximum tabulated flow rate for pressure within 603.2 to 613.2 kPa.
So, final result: 1.362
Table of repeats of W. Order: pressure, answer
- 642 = 1.367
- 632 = 1.333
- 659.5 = 1.38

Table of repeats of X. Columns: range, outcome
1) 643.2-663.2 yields 1.383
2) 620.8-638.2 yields 1.373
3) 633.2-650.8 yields 1.388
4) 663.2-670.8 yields 1.342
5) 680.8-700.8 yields 1.561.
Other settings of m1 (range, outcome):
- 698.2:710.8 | 1.43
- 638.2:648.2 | 1.37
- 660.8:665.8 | 1.34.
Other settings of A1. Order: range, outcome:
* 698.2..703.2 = 1.497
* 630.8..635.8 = 1.369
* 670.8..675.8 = 1.268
